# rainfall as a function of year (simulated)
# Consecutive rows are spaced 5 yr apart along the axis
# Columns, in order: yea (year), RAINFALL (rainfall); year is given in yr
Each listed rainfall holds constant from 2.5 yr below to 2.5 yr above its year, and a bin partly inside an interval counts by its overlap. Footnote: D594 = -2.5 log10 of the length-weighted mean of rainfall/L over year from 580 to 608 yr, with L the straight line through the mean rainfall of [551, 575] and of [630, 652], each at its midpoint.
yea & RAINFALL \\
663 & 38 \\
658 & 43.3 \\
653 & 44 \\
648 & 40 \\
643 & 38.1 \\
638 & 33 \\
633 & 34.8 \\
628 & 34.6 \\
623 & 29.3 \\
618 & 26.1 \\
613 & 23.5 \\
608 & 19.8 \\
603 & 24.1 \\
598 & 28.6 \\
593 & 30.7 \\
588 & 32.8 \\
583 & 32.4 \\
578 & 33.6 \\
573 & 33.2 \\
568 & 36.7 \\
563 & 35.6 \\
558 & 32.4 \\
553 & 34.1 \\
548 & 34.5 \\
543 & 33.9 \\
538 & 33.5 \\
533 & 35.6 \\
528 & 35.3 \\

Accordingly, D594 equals 0.220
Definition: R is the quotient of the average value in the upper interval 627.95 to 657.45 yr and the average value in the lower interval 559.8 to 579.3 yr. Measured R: 1.1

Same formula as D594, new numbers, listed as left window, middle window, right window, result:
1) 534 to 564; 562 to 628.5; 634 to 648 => 0.18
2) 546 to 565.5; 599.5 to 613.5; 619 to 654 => 0.47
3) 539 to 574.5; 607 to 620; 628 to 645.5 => 0.44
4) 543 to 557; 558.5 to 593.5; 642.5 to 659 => 0.07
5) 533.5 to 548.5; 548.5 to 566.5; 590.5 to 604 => -0.06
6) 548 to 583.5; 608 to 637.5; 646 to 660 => 0.34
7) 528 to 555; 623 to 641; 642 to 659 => 0.20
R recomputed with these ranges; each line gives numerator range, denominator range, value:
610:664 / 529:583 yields 1.01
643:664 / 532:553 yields 1.20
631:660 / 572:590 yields 1.18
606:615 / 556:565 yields 0.64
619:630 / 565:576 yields 0.89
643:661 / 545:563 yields 1.23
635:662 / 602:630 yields 1.51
